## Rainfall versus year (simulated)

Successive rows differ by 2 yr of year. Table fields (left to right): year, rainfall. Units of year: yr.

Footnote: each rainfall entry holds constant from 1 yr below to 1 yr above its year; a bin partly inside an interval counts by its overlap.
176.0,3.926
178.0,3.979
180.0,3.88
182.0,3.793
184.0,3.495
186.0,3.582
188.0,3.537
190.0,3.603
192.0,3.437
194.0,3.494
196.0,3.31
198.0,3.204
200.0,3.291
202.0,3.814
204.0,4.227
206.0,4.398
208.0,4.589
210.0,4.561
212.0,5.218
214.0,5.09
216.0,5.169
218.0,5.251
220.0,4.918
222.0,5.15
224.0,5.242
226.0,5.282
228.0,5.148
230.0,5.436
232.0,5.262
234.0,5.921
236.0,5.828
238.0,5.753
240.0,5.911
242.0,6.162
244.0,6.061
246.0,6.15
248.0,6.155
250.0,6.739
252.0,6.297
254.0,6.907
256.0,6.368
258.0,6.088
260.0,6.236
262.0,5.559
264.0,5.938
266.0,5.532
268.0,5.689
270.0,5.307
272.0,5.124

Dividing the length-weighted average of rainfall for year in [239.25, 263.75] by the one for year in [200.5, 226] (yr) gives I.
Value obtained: 1.30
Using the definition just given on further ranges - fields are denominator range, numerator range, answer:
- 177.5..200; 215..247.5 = 1.56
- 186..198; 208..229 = 1.47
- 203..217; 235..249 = 1.26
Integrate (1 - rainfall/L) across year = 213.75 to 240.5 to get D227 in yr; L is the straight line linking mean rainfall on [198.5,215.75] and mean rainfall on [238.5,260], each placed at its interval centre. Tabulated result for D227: -0.5 yr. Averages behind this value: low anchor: 4.4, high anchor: 6.27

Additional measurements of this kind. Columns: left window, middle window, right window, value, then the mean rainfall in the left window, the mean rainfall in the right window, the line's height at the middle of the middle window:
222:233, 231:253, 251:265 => -1.2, 5.26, 6.2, 5.71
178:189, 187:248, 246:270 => -0.1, 3.69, 6.1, 4.79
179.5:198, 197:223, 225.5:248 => 0.1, 3.54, 5.75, 4.52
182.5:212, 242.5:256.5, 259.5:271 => -3.0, 3.8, 5.69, 5.25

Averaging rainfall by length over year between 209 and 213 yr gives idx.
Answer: 4.89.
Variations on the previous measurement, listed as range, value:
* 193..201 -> 3.32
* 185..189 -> 3.56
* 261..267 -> 5.68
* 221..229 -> 5.21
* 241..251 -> 6.25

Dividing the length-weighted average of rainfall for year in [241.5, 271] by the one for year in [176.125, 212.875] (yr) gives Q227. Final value 1.6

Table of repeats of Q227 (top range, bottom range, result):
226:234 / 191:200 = 1.60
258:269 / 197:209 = 1.48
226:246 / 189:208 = 1.55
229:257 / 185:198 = 1.75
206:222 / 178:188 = 1.34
